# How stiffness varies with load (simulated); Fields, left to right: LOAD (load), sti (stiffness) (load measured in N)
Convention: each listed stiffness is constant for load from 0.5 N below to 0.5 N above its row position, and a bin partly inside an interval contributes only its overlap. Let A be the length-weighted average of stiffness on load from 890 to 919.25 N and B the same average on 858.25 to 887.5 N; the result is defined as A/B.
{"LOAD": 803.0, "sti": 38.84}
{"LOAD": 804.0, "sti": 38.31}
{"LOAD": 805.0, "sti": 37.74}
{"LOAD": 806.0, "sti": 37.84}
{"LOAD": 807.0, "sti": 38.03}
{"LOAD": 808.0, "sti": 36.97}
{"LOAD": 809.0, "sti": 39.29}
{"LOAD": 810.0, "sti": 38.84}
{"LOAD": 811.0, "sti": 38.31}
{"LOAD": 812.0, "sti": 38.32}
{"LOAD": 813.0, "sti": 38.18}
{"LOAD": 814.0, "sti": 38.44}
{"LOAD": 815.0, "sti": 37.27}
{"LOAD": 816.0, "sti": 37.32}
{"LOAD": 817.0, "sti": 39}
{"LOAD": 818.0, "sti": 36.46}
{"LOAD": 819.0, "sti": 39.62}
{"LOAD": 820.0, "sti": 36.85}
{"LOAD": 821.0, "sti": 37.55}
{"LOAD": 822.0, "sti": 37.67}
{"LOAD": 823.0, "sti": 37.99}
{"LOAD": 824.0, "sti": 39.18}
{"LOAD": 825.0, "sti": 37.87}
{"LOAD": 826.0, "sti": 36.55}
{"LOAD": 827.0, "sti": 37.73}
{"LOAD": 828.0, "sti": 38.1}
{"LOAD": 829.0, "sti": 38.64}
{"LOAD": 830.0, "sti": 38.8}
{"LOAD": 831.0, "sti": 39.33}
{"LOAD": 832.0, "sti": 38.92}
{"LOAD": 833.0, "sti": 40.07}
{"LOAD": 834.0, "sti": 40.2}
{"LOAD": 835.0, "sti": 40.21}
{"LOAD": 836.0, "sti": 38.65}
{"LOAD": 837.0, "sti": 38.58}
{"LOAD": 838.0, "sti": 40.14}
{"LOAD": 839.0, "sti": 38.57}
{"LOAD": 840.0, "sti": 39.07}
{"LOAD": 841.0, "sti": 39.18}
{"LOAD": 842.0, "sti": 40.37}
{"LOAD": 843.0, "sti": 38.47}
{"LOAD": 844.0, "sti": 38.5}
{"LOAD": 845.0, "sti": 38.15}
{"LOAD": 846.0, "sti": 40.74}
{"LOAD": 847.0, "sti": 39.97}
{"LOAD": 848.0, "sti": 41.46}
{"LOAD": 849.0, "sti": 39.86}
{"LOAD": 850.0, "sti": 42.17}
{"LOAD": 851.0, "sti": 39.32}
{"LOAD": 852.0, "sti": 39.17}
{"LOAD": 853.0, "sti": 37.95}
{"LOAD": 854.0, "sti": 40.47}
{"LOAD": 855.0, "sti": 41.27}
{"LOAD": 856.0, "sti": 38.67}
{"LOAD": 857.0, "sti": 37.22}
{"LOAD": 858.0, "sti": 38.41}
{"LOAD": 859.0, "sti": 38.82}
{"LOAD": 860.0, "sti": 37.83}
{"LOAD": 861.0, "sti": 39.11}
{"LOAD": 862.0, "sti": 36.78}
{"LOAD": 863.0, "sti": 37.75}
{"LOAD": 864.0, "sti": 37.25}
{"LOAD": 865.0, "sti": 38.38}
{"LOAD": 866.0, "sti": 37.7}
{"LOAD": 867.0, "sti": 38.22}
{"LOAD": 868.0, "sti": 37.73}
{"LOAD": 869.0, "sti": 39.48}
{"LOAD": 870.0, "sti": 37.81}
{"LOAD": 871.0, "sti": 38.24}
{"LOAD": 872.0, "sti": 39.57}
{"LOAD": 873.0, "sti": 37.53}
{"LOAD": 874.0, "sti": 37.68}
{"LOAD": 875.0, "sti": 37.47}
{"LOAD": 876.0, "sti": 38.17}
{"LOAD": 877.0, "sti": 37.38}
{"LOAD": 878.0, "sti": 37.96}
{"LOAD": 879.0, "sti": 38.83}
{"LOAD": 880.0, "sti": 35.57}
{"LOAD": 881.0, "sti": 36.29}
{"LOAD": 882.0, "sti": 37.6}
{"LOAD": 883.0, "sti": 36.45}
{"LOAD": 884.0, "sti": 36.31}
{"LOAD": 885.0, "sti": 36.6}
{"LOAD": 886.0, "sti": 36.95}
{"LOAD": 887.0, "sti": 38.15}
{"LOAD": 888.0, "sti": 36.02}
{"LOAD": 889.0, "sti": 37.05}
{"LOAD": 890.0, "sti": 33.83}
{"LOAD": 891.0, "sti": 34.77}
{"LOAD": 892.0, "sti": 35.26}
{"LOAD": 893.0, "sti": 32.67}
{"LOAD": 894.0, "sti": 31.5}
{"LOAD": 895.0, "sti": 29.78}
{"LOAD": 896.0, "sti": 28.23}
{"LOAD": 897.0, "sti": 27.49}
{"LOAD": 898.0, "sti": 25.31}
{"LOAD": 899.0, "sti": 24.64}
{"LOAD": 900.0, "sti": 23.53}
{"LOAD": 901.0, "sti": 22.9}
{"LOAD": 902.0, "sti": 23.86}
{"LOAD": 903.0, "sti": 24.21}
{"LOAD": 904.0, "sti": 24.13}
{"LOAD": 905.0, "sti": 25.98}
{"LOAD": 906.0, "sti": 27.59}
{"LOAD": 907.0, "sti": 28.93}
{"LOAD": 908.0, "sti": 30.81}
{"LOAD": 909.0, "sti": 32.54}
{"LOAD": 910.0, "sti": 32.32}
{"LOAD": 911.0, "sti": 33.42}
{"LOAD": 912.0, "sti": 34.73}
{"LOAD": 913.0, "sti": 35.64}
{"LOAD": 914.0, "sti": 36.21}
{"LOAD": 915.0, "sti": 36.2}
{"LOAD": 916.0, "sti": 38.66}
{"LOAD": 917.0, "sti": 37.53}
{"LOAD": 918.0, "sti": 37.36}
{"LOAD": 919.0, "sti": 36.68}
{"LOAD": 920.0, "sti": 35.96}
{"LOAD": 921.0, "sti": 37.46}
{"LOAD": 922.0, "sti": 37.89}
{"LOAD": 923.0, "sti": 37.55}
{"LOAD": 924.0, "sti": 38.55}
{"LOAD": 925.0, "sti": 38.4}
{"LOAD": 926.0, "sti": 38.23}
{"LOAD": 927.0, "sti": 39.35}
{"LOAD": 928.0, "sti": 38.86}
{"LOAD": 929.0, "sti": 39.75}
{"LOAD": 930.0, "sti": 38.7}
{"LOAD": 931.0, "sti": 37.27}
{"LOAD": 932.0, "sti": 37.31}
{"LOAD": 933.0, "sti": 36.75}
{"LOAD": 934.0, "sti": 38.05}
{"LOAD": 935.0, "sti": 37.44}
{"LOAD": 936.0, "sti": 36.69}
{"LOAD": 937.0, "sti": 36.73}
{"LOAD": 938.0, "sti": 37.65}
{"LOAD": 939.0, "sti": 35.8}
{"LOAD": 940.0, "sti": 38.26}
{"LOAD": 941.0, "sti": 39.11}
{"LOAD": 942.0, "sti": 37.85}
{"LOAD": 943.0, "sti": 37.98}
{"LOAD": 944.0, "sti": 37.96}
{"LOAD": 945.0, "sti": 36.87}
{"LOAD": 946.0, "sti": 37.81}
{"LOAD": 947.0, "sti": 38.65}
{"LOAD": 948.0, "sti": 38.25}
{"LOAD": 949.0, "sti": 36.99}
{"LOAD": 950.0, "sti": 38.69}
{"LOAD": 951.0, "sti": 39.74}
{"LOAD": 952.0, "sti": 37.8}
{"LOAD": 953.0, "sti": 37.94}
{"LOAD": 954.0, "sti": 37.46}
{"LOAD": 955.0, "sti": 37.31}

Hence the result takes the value 0.82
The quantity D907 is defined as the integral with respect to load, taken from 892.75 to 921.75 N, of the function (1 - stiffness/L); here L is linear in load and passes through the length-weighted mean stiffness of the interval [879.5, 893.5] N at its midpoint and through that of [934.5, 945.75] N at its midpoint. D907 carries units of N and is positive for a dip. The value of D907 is 4.5 N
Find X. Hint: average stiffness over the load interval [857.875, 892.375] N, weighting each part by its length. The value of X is 37.4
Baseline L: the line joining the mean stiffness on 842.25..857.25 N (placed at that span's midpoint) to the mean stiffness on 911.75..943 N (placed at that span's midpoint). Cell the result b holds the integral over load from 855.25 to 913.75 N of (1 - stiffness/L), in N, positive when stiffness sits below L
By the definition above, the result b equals 6.74 N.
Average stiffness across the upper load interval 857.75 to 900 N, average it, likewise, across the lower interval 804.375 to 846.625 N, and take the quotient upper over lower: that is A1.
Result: 0.9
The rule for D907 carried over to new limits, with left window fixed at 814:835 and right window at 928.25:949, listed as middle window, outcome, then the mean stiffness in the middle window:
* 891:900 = 2.0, 29.3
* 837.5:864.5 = -0.7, 39.1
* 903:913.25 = 2.1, 30.2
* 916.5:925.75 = 0.1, 37.5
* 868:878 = 0.0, 38.1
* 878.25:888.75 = 0.3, 36.9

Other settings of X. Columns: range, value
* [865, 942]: 35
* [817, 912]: 36.2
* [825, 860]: 39.2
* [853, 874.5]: 38.4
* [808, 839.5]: 38.4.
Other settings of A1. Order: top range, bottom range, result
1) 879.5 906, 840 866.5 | 0.80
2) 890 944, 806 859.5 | 0.88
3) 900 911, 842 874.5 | 0.71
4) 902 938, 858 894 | 0.95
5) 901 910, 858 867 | 0.72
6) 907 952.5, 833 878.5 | 0.95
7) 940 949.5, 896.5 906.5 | 1.52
